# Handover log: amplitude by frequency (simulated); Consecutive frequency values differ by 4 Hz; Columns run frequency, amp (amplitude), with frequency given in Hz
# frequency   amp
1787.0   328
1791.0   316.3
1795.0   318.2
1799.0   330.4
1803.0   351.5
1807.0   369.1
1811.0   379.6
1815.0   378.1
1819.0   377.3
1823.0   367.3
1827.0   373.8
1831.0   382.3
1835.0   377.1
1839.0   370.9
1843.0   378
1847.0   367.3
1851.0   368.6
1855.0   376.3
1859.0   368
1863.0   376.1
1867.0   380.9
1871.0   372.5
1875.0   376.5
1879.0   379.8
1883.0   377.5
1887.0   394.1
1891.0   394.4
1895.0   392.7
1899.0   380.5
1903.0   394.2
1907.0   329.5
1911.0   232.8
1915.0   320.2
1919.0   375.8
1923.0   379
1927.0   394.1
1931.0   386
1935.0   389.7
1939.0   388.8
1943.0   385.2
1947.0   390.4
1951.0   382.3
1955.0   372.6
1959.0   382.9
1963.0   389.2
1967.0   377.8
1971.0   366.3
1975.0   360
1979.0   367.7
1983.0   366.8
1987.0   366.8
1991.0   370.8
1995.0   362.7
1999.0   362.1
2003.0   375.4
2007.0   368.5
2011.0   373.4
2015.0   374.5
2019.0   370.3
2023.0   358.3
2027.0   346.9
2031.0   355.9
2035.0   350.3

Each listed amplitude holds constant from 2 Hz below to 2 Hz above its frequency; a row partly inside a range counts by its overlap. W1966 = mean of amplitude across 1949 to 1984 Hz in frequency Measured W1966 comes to 374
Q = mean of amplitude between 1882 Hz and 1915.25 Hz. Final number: 359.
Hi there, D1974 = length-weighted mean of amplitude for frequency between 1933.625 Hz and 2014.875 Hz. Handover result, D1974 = 375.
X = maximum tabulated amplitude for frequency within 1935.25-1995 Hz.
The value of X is 390.4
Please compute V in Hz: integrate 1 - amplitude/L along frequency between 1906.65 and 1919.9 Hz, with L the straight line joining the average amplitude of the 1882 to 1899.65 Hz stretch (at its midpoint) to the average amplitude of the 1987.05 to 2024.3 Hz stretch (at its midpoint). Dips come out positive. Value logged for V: 2.7 Hz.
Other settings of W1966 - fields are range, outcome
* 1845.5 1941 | 371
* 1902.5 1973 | 368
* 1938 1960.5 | 383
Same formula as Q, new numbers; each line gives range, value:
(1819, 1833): 375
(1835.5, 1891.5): 377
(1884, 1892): 392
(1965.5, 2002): 367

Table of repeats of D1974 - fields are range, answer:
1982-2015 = 369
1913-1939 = 375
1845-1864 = 371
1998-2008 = 369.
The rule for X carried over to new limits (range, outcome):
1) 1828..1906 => 394.4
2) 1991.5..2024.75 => 375.4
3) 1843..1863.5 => 378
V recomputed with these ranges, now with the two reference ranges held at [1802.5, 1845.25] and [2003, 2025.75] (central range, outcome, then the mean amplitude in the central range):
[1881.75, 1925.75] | 1.2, 361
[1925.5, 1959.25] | -1.4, 386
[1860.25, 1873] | -0.1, 376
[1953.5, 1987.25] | -0.2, 373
